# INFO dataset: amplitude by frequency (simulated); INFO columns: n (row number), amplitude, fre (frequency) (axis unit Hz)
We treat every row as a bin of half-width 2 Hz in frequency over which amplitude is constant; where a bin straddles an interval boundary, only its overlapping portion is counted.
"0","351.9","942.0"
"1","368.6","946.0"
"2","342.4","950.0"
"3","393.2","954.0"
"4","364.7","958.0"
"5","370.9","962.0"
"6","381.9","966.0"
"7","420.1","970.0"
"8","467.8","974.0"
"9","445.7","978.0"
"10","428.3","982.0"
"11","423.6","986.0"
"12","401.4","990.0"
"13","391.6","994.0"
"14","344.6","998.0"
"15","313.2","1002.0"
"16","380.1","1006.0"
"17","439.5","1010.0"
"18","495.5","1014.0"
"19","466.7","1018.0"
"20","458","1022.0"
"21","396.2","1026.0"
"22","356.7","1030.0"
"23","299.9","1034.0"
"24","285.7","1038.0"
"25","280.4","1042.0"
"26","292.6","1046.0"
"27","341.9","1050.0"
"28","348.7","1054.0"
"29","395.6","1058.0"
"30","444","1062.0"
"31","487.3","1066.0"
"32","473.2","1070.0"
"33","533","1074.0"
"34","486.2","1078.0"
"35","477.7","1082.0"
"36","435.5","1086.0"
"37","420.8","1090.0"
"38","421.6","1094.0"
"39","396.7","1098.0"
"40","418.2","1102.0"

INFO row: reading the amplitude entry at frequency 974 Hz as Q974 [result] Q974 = 467.8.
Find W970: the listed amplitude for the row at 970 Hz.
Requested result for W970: 420.1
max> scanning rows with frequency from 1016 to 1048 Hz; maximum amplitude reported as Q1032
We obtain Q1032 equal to 466.7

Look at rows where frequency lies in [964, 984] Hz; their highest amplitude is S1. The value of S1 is 467.8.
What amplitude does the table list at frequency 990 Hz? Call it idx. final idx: 401.4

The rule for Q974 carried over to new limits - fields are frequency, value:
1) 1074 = 533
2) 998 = 344.6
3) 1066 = 487.3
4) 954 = 393.2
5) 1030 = 356.7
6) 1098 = 396.7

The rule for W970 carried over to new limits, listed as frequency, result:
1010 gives 439.5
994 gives 391.6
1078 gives 486.2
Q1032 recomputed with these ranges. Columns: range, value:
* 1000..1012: 439.5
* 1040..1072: 487.3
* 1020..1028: 458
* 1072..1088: 533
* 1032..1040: 299.9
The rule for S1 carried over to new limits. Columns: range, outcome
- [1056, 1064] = 444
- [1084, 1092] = 435.5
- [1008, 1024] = 495.5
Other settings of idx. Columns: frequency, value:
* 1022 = 458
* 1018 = 466.7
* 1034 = 299.9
